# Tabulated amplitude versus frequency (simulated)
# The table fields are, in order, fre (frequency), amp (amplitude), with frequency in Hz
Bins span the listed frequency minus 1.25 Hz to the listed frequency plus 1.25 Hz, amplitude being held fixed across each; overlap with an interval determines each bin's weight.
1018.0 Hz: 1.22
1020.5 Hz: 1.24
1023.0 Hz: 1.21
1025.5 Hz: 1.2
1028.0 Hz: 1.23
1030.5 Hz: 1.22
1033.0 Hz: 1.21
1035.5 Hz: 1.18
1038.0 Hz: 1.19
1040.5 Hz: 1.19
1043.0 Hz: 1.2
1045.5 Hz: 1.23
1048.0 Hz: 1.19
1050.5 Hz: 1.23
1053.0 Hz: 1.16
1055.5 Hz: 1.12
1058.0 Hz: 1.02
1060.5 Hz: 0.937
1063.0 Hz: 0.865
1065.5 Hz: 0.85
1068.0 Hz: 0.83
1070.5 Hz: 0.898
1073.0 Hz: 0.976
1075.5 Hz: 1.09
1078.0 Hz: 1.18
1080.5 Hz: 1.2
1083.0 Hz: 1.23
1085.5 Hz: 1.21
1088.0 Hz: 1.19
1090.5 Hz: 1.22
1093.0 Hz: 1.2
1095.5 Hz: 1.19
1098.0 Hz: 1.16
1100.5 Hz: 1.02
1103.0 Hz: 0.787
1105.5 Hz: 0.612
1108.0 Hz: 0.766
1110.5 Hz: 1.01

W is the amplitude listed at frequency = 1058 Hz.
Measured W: 1.02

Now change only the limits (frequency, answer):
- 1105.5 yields 0.612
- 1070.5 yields 0.898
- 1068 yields 0.83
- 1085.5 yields 1.21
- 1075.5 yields 1.09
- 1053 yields 1.16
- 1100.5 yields 1.02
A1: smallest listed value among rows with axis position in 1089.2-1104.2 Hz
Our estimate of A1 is 0.787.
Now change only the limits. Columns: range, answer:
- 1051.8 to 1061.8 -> 0.937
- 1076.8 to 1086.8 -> 1.18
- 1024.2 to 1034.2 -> 1.2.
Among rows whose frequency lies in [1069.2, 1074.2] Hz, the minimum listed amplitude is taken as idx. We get 0.898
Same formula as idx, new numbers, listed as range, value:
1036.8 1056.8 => 1.12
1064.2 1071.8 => 0.83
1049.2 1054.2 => 1.16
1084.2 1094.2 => 1.19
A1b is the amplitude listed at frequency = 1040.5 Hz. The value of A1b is 1.19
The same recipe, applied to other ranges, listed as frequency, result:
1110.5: 1.01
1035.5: 1.18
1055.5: 1.12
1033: 1.21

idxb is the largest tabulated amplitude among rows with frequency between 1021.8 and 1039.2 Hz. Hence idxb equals 1.23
